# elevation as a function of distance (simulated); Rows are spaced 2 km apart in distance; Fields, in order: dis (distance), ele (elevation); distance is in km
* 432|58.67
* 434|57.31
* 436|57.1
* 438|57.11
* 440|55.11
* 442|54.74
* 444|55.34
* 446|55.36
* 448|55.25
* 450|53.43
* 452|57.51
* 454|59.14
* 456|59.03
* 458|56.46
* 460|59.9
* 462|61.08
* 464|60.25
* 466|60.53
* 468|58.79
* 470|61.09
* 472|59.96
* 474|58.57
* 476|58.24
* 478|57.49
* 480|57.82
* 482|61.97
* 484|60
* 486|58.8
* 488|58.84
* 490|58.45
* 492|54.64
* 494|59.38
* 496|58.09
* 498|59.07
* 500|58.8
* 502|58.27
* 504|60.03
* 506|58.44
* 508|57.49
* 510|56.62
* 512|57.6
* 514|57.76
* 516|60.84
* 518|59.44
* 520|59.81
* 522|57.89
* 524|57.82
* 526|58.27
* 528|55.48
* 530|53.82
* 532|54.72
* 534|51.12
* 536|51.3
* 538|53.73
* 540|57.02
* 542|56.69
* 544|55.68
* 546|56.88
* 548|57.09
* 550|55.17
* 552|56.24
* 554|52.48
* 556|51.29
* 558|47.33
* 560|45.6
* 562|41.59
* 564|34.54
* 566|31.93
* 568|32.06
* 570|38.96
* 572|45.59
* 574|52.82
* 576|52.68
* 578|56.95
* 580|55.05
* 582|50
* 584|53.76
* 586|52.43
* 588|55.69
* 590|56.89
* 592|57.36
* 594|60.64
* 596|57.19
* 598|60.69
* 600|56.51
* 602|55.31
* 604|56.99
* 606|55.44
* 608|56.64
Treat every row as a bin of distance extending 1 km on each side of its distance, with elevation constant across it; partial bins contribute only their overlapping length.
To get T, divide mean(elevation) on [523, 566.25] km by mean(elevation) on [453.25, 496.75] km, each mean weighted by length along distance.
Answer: 0.9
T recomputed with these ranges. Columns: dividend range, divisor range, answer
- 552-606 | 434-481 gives 0.88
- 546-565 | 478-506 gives 0.84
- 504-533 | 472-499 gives 0.98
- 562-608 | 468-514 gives 0.87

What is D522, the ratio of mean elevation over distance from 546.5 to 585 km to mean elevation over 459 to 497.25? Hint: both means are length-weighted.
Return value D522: 0.8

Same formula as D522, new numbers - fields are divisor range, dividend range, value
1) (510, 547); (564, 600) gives 0.90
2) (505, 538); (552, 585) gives 0.82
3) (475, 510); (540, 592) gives 0.86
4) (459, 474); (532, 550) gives 0.91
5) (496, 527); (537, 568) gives 0.85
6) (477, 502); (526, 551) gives 0.94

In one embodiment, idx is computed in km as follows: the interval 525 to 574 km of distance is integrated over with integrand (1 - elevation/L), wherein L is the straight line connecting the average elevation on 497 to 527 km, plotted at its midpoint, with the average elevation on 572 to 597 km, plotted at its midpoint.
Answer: 5.90 km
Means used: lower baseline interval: 58.5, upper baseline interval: 54.7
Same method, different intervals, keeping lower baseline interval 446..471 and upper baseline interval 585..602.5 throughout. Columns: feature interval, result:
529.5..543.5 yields 0.85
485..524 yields -0.33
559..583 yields 5.21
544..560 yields 1.13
